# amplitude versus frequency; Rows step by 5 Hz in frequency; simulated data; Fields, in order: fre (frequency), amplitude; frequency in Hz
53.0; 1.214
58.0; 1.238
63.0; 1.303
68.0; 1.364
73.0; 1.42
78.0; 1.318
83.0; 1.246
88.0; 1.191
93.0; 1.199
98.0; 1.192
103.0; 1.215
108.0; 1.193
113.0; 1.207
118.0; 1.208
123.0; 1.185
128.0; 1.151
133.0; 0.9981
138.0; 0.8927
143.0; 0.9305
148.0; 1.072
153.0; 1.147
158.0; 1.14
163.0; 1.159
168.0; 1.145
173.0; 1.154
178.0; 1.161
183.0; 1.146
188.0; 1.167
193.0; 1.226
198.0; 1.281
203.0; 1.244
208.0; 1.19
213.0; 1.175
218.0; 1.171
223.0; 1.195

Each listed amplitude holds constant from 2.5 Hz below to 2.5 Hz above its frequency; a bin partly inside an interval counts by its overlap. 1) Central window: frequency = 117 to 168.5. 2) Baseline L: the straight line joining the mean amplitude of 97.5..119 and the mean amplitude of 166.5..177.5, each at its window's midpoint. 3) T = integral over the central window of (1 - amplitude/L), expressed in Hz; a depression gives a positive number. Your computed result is 3.8 Hz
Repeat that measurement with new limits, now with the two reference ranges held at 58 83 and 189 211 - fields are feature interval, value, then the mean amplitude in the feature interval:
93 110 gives 1.4 Hz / 1.2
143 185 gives 4.3 Hz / 1.13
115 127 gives 0.9 Hz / 1.19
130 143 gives 3.3 Hz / 0.95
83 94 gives 0.9 Hz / 1.21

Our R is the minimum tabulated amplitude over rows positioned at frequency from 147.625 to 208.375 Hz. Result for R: 1.072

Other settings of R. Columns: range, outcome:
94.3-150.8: 0.8927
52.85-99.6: 1.191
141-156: 0.9305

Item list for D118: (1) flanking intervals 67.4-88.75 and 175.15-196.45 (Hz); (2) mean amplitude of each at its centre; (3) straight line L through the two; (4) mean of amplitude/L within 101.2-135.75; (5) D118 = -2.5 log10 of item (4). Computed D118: 0.09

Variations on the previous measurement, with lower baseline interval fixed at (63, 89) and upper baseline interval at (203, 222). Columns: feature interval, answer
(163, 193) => 0.054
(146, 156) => 0.122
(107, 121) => 0.067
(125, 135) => 0.167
